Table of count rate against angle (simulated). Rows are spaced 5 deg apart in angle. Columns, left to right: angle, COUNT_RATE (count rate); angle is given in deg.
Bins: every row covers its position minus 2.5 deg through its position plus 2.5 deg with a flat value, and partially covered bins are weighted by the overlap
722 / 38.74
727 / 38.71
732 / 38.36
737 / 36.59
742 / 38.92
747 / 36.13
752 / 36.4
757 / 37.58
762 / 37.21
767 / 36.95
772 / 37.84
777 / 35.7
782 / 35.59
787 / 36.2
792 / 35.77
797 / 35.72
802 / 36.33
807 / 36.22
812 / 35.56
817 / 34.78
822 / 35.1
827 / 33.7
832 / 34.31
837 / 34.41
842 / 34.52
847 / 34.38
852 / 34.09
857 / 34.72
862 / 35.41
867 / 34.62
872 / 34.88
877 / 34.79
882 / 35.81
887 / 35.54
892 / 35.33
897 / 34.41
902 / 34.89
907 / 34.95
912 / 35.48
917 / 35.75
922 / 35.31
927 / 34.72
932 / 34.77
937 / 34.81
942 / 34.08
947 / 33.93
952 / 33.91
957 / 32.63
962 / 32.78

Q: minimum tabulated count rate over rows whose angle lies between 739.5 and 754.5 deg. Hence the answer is 36.13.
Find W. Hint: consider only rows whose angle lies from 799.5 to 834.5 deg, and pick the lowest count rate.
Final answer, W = 33.7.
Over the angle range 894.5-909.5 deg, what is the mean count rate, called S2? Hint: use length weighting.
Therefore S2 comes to 34.8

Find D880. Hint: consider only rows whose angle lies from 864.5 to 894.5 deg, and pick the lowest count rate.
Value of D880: 34.62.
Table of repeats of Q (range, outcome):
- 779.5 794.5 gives 35.59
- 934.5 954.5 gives 33.91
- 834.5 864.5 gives 34.09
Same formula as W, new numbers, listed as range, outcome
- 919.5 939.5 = 34.72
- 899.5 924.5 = 34.89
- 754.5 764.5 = 37.21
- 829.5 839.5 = 34.31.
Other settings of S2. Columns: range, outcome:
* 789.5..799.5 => 35.7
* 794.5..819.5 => 35.7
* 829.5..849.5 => 34.4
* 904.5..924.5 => 35.4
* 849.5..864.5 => 34.7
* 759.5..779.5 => 36.9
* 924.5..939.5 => 34.8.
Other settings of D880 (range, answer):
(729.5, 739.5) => 36.59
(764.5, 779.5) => 35.7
